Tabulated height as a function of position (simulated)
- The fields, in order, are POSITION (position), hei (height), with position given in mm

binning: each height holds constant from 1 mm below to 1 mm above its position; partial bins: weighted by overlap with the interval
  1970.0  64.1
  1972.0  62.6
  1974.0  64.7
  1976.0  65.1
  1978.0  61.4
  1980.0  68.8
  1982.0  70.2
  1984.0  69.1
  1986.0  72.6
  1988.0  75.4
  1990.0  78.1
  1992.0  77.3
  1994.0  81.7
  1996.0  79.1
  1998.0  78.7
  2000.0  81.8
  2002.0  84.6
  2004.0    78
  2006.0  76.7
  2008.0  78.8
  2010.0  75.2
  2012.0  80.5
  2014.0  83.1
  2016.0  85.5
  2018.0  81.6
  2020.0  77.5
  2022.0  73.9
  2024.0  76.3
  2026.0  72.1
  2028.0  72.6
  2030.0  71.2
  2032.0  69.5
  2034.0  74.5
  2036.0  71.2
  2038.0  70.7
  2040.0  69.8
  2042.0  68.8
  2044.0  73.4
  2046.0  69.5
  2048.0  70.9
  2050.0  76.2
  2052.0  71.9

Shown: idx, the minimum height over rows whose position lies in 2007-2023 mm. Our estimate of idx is 73.9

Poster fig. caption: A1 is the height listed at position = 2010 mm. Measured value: 75.2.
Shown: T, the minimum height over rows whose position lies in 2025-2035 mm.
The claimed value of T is 69.5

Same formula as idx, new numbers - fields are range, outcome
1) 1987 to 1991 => 75.4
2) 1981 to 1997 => 69.1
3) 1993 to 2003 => 78.7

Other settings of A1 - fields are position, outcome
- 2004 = 78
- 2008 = 78.8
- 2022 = 73.9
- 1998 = 78.7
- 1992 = 77.3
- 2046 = 69.5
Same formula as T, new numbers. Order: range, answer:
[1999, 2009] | 76.7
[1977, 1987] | 61.4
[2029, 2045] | 68.8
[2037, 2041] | 69.8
